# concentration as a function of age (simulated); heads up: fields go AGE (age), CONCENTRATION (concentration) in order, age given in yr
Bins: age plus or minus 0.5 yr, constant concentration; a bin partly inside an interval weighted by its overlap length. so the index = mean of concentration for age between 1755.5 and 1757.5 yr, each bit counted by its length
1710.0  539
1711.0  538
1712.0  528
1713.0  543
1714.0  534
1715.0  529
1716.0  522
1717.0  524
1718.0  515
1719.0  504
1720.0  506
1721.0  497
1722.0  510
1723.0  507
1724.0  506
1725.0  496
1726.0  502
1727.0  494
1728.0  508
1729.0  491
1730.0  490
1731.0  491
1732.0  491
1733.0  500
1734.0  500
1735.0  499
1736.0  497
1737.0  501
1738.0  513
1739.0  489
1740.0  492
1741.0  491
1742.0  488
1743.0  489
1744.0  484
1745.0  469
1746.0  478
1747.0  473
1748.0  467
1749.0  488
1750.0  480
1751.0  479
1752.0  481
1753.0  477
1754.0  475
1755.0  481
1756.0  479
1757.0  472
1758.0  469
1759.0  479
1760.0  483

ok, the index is 476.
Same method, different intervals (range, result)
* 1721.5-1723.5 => 508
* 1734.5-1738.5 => 502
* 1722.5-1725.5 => 503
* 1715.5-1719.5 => 516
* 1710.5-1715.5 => 534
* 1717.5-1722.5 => 506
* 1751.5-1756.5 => 479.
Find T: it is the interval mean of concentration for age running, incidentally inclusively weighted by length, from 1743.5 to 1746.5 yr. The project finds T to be 477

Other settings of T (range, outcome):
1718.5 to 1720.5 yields 505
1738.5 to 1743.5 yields 490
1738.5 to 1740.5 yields 490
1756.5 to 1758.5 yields 470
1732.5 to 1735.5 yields 500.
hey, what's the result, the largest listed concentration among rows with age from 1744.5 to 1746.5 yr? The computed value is 478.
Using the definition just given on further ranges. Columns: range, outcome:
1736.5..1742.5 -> 513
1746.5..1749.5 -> 488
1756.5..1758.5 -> 472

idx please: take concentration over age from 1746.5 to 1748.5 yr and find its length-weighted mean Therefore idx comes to 470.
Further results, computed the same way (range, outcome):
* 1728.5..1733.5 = 493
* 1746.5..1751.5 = 477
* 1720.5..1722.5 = 504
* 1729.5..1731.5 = 490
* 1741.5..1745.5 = 482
